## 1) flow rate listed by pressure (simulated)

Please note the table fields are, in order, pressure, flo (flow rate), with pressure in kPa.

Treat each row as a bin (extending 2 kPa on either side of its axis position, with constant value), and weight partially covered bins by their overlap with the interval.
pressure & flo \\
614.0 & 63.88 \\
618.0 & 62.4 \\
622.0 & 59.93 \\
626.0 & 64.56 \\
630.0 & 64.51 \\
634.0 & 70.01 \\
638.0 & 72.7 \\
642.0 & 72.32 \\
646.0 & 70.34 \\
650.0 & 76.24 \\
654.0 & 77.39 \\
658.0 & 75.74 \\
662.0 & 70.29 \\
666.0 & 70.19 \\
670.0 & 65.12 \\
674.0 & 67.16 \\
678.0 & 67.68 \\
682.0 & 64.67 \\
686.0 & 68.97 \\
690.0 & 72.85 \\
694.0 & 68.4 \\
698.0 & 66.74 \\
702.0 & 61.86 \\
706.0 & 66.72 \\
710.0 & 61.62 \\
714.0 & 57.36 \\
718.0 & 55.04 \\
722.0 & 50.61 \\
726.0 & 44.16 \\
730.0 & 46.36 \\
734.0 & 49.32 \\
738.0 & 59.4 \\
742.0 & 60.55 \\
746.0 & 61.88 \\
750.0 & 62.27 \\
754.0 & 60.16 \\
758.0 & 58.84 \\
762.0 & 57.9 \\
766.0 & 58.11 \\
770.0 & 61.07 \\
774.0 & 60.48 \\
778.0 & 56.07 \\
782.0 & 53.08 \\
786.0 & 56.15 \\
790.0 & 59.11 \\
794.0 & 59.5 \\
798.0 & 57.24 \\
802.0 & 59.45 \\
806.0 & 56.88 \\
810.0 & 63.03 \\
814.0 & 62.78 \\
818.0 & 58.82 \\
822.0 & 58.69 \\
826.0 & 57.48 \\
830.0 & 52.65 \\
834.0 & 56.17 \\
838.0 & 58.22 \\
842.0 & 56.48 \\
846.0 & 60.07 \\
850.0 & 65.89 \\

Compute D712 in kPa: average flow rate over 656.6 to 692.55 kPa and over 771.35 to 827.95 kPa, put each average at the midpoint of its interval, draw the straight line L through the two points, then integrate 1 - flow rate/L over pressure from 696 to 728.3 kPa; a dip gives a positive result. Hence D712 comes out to 4.0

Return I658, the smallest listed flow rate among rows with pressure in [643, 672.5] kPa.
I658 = 65.12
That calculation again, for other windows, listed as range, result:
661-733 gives 44.16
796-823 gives 56.88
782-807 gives 53.08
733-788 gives 49.32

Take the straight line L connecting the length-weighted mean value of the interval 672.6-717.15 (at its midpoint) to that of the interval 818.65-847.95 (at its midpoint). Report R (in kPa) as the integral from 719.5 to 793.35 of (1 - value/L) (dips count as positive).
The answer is 6.30 kPa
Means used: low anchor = 65.5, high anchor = 57.2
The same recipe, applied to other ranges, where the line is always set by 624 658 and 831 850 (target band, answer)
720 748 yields 5.2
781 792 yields 1.0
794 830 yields 0.7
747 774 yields 1.6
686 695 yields -0.3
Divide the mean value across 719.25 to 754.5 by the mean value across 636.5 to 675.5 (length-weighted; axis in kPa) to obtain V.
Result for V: 0.8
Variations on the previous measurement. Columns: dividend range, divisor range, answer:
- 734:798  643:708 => 0.84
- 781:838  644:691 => 0.82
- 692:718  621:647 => 0.93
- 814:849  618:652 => 0.85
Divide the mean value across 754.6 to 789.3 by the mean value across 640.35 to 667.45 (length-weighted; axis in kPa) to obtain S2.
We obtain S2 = 0.8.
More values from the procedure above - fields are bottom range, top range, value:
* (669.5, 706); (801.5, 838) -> 0.87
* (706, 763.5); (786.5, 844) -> 1.03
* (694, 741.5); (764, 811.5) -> 1.02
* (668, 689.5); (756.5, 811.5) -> 0.87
